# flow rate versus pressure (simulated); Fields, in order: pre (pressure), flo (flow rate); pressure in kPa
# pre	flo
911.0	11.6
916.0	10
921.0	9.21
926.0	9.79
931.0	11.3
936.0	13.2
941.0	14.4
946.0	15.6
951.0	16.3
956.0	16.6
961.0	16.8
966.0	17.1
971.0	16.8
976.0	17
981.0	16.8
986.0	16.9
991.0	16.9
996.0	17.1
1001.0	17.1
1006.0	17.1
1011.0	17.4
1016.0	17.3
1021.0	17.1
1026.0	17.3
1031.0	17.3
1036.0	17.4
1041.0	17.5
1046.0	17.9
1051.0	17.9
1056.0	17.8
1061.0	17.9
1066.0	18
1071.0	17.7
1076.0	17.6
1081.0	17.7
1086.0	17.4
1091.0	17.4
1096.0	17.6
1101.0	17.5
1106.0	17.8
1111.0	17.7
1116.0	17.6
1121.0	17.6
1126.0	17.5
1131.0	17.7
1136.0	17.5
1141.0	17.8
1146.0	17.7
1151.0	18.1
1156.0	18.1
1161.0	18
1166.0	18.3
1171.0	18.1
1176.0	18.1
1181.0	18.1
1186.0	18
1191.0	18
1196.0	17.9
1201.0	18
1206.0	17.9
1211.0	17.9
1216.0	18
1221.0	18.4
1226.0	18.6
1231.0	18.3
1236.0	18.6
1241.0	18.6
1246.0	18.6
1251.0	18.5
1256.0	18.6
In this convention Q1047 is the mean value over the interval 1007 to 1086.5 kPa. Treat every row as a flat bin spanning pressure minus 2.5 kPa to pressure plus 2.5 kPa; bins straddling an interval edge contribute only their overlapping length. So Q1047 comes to 17.6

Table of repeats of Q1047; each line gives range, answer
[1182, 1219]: 18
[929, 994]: 15.9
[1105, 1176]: 17.8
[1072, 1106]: 17.6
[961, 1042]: 17.1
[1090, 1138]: 17.6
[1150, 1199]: 18.1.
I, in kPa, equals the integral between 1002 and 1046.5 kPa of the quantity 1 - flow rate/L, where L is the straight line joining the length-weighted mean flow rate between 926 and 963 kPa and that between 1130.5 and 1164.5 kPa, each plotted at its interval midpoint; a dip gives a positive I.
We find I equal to -4.2 kPa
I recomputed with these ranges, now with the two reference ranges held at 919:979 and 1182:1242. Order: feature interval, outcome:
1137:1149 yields -0.4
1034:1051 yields -1.9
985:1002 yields -2.0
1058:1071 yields -1.4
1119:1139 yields -0.6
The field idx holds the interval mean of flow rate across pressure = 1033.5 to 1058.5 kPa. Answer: 17.7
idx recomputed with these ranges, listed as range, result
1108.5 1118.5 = 17.6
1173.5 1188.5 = 18.1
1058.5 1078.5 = 17.8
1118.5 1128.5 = 17.6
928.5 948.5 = 13.6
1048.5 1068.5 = 17.9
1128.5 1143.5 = 17.7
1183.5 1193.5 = 18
